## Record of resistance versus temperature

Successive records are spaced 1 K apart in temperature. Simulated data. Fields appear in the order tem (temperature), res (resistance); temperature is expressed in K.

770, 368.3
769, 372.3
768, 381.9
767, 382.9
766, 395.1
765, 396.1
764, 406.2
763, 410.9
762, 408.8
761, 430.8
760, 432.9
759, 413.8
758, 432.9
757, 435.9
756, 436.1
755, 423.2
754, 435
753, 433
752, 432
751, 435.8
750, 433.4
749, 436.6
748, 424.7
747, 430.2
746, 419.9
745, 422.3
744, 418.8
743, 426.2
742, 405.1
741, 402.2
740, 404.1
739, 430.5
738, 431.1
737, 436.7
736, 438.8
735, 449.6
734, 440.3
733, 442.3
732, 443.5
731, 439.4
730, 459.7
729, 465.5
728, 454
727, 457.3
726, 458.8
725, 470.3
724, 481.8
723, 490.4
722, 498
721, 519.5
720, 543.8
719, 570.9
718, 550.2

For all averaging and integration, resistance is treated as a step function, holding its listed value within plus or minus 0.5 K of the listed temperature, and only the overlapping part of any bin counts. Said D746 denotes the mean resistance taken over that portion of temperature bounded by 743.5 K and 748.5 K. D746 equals 423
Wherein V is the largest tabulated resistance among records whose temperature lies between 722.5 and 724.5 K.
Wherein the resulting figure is 490.4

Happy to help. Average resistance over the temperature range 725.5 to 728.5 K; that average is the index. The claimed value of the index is 457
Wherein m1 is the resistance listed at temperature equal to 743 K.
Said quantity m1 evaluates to 426.2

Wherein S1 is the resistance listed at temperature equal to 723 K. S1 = 490.4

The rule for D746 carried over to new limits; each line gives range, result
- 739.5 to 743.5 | 409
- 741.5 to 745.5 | 418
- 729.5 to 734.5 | 445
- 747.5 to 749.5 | 431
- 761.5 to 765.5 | 406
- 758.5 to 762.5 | 422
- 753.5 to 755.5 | 429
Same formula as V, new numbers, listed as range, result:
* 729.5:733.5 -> 459.7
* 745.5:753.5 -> 436.6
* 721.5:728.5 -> 498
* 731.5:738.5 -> 449.6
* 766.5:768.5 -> 382.9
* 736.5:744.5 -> 436.7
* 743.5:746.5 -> 422.3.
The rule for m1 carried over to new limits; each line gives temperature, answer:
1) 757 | 435.9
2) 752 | 432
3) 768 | 381.9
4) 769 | 372.3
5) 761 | 430.8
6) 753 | 433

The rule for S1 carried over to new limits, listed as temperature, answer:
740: 404.1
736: 438.8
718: 550.2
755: 423.2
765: 396.1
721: 519.5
